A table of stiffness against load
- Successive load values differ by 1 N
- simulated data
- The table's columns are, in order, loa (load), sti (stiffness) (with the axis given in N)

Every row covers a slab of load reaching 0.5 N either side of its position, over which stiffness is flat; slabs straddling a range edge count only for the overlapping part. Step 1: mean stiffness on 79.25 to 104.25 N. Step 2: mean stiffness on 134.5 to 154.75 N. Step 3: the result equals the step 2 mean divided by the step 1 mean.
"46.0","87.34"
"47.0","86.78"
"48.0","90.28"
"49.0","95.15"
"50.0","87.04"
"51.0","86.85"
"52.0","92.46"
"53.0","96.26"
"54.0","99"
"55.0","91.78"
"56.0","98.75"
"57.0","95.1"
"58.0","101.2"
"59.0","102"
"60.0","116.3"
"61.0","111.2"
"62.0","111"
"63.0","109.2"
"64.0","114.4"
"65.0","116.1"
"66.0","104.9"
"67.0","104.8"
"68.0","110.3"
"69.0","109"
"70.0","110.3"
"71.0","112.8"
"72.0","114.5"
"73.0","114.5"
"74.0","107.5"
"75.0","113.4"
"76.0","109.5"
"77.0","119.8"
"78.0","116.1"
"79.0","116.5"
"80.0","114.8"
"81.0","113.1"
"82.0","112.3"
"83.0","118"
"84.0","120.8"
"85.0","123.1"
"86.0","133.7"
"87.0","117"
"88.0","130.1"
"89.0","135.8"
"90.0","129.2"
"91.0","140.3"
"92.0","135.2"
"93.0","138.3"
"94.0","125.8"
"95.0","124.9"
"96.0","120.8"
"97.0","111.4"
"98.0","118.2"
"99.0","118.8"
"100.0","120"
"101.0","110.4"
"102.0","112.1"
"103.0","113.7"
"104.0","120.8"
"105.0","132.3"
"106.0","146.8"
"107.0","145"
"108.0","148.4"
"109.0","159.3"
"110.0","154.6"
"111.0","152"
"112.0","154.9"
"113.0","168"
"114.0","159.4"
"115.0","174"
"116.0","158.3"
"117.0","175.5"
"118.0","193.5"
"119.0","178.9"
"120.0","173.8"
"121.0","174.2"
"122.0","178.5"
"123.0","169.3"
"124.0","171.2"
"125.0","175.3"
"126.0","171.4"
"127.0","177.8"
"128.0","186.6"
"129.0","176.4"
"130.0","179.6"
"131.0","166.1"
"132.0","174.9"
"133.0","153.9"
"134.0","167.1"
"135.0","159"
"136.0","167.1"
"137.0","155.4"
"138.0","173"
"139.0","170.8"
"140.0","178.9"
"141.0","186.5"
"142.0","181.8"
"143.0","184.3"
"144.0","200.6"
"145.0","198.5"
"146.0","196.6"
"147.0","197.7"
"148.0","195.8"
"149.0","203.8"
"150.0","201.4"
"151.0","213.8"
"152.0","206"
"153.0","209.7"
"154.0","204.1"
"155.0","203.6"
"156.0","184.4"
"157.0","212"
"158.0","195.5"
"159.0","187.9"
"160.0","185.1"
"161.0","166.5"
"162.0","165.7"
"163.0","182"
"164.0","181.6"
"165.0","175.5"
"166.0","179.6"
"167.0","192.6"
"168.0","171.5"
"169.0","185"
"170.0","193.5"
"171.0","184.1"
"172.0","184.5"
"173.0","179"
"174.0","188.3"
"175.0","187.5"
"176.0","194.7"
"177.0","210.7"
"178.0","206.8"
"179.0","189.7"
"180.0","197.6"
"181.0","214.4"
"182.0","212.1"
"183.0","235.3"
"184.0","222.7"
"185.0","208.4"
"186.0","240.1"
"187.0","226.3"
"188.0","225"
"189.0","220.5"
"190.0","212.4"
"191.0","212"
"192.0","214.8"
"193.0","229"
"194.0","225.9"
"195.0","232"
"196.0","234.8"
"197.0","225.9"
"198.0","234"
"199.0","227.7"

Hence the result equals 1.55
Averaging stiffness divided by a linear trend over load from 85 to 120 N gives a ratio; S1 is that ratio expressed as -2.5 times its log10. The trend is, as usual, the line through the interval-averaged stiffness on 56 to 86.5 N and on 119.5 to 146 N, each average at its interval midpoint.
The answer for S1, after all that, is 0.04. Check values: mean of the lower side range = 112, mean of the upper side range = 175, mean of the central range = 140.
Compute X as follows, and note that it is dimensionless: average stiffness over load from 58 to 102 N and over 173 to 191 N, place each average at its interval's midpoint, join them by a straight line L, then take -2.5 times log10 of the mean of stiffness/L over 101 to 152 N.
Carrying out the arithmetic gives -0.06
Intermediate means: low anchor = 117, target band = 170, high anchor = 210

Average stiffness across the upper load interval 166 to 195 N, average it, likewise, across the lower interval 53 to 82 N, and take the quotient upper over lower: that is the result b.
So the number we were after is 1.89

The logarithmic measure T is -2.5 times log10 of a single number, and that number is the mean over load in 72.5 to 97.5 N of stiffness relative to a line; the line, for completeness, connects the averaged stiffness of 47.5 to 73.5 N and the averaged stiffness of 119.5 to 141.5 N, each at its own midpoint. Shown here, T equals 0.05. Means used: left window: 104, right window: 172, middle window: 122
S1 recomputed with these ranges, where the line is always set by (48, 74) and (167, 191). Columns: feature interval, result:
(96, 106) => 0.159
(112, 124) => -0.134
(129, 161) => -0.067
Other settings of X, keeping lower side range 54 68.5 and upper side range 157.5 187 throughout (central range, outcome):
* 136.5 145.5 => -0.07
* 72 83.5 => 0.05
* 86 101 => 0.05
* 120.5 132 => -0.11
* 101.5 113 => 0.01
